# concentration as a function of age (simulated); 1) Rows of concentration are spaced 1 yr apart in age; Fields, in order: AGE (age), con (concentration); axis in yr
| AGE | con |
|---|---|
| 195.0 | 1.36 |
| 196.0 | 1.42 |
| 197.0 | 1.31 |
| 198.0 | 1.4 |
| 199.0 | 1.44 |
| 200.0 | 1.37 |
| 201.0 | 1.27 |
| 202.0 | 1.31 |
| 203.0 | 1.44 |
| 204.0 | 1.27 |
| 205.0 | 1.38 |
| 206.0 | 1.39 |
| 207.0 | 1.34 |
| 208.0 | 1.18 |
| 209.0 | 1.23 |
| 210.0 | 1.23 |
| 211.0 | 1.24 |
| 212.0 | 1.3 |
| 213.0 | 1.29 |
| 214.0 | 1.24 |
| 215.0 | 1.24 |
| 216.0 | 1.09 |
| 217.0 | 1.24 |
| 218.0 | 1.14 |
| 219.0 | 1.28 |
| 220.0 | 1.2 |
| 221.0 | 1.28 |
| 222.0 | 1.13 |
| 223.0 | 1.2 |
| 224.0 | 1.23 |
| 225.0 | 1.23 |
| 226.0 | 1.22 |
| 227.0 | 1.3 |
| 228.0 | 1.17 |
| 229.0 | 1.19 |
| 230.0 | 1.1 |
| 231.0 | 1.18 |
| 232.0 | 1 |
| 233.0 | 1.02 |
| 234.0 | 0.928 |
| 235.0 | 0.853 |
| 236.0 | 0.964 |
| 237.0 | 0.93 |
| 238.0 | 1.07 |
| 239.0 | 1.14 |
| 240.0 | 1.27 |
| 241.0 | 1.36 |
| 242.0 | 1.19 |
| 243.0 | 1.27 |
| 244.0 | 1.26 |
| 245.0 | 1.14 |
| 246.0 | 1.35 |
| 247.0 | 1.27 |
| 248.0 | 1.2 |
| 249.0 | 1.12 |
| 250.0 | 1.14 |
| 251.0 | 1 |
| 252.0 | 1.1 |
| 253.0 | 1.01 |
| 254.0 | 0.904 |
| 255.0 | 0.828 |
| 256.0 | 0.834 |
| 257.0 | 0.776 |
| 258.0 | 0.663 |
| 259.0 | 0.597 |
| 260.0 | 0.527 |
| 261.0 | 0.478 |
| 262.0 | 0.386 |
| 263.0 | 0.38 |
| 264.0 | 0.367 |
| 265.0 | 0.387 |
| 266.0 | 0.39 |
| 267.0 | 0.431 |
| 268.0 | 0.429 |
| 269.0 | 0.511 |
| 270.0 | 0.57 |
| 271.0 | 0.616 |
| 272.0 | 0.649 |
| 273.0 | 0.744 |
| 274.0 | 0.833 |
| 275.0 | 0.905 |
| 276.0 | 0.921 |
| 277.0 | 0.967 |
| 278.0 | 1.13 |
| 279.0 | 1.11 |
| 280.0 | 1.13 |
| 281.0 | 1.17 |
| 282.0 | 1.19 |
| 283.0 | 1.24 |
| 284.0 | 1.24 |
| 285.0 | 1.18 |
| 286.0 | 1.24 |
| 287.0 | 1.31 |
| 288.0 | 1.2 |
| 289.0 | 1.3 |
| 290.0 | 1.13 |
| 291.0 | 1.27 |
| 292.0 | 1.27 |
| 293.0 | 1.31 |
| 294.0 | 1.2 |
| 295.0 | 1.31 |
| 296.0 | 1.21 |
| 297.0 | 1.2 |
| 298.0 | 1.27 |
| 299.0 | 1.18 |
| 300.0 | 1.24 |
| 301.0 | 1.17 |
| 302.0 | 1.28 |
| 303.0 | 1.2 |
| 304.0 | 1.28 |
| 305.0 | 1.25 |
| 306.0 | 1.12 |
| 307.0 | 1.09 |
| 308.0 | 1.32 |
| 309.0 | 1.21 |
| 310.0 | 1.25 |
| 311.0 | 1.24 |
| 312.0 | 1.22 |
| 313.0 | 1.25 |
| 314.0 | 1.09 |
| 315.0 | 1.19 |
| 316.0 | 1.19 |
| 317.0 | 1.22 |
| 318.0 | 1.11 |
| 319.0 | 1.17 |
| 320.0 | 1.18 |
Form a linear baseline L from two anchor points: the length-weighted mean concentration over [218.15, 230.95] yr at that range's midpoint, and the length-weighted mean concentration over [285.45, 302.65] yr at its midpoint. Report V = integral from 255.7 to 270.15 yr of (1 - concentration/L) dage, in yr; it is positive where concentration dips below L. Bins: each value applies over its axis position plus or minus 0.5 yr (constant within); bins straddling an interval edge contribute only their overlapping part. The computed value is 8.4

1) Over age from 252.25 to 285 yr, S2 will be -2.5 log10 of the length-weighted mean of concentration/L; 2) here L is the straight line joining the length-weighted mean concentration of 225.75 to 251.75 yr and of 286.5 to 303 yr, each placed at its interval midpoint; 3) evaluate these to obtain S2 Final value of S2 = 0.48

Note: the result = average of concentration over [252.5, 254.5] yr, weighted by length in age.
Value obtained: 0.957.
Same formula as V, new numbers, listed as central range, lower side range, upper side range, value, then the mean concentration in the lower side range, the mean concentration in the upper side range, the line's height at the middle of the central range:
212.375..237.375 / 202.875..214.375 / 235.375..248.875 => 1.83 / 1.29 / 1.18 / 1.24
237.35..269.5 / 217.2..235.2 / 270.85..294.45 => 7.47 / 1.15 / 1.1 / 1.13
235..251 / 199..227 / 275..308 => 0.95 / 1.26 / 1.19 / 1.24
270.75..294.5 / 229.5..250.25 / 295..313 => 1.88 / 1.13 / 1.22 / 1.19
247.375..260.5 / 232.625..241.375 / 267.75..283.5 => 1.10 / 1.06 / 0.889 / 0.983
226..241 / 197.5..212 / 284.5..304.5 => 2.32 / 1.32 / 1.24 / 1.29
